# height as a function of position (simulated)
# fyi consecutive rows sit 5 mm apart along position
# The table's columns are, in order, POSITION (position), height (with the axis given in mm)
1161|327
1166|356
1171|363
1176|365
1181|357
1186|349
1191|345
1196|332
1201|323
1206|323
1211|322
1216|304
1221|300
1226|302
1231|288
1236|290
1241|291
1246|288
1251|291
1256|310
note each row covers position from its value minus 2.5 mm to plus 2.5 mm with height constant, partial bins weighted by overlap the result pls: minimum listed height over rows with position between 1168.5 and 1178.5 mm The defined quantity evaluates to 363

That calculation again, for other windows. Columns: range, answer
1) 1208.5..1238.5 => 288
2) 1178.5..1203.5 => 323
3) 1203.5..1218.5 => 304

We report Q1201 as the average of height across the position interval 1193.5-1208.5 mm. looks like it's 326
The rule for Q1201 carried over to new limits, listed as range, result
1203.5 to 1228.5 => 310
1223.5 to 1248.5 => 292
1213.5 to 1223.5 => 302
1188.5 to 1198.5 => 338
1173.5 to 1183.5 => 361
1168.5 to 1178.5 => 364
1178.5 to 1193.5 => 350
